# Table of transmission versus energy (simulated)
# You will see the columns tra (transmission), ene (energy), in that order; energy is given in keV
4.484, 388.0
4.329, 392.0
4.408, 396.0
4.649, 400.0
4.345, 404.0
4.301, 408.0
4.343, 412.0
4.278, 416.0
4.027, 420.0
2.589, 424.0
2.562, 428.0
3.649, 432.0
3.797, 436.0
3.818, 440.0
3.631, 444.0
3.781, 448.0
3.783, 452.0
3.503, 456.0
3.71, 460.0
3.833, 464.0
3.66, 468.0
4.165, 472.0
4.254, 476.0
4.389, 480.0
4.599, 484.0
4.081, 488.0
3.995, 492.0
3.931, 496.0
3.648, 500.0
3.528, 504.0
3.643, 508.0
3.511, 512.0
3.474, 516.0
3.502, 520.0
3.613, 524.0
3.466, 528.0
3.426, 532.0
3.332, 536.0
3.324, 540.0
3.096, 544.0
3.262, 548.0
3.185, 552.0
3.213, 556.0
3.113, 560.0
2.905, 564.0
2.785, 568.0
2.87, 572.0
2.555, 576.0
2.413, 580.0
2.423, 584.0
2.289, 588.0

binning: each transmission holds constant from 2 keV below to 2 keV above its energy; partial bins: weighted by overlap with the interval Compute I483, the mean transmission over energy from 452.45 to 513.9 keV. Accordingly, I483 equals 3.89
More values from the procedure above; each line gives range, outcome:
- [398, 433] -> 3.87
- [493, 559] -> 3.45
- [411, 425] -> 3.86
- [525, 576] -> 3.15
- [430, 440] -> 3.74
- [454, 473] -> 3.75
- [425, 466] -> 3.58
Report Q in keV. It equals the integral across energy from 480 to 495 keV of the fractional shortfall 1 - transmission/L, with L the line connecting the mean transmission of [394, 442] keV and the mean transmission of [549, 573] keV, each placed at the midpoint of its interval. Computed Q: -3.2 keV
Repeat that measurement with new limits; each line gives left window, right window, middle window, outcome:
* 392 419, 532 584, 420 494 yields 2.0 keV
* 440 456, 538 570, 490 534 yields -3.4 keV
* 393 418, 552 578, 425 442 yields 3.0 keV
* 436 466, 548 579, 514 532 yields -1.5 keV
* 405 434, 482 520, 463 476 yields -0.6 keV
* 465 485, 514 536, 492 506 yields 0.4 keV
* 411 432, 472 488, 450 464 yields 1.2 keV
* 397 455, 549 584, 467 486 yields -4.2 keV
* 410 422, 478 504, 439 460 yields 2.3 keV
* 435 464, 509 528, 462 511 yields -4.7 keV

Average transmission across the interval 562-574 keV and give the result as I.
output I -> 2.85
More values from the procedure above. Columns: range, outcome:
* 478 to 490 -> 4.36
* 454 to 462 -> 3.61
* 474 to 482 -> 4.32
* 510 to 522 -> 3.5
